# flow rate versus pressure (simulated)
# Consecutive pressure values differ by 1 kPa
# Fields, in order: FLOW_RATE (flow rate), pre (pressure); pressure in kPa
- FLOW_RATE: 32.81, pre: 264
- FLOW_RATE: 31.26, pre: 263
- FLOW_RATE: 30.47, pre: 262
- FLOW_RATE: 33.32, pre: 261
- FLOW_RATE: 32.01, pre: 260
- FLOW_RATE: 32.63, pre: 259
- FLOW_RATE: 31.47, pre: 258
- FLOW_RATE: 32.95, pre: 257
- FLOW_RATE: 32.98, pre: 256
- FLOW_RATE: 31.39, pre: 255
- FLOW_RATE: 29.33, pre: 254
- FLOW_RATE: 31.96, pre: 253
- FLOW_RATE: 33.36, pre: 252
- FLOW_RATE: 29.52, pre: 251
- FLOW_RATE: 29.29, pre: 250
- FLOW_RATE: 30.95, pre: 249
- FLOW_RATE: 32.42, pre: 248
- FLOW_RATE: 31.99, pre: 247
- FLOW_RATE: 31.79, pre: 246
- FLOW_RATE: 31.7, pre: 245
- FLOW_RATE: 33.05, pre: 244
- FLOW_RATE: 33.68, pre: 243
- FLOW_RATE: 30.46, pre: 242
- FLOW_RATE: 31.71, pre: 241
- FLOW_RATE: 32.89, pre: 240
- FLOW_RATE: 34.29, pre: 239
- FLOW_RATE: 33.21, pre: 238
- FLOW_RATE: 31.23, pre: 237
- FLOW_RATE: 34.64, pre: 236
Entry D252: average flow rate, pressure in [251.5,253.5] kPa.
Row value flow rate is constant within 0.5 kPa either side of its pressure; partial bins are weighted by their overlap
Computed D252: 32.7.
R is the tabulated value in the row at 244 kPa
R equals 33.05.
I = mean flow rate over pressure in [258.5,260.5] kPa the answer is 32.3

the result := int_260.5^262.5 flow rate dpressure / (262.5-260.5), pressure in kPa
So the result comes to 31.9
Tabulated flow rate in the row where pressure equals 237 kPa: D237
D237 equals 31.23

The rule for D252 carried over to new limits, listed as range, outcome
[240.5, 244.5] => 32.2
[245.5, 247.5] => 31.9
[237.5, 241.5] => 33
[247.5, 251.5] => 30.5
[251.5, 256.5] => 31.8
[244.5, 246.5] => 31.7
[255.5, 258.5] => 32.5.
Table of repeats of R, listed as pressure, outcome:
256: 32.98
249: 30.95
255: 31.39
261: 33.32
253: 31.96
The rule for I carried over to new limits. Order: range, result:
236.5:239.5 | 32.9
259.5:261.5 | 32.7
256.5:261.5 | 32.5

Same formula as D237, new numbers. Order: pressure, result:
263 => 31.26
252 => 33.36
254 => 29.33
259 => 32.63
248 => 32.42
